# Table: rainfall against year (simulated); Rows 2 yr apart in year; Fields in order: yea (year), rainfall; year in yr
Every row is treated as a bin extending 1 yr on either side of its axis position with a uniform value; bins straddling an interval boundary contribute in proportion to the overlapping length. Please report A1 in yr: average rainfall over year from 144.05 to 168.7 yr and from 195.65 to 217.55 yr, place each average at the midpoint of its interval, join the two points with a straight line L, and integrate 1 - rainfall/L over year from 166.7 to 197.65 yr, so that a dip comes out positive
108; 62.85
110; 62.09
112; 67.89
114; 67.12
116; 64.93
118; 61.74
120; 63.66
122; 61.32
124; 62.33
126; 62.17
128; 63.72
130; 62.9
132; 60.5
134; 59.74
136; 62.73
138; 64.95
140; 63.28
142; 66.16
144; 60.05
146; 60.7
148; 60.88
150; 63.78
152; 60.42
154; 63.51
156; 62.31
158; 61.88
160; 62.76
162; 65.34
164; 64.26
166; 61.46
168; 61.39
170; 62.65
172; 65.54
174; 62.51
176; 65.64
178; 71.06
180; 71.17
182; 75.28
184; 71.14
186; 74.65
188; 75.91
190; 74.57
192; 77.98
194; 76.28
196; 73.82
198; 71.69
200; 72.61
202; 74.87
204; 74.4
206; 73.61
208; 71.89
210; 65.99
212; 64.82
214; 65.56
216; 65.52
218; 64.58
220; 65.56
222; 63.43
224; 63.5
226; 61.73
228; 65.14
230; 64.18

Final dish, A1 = -1.9 yr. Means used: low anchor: 62.3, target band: 70.6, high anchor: 70.2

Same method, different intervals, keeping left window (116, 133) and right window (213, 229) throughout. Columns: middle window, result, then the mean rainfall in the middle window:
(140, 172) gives 0.2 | 62.6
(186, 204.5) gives -3.1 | 74.7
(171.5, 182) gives -0.8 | 68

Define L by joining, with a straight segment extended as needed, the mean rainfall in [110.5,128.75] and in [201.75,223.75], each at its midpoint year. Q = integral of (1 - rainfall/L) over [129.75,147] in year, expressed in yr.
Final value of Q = 0.6 yr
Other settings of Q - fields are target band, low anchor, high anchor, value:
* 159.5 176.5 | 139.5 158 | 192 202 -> 0.90 yr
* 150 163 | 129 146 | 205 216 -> 0.23 yr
